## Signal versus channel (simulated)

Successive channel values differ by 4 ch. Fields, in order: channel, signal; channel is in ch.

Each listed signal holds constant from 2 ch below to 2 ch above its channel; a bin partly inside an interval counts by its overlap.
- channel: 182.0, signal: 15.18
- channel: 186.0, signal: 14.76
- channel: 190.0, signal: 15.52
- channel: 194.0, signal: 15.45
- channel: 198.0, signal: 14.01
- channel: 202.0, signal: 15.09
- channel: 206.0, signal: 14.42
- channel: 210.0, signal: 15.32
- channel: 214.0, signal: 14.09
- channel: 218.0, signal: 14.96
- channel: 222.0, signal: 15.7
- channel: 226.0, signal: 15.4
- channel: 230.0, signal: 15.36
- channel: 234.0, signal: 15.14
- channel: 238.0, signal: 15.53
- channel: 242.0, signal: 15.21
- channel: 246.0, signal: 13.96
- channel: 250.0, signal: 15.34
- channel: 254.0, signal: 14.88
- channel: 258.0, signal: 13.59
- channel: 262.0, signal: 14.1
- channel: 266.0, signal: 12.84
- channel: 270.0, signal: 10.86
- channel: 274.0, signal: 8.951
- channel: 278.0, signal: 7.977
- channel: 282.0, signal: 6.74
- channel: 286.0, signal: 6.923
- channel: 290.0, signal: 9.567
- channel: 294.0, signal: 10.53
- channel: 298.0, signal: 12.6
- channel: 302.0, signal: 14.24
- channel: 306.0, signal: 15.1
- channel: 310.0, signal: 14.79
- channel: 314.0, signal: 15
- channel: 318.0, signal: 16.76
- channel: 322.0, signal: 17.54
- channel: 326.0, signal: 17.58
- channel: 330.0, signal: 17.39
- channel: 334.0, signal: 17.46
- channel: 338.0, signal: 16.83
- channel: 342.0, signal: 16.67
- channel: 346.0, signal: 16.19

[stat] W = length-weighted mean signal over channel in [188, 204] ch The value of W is 15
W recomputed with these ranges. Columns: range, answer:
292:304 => 12.5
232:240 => 15.3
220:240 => 15.4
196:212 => 14.7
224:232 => 15.4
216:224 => 15.3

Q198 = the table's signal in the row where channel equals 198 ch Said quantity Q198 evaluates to 14.01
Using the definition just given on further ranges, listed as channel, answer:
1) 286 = 6.923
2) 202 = 15.09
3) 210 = 15.32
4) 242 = 15.21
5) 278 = 7.977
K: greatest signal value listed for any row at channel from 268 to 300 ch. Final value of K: 12.6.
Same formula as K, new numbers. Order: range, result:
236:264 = 15.53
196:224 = 15.7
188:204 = 15.52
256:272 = 14.1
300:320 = 16.76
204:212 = 15.32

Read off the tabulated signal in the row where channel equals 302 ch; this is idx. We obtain 14.24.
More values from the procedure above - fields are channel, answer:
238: 15.53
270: 10.86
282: 6.74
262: 14.1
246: 13.96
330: 17.39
